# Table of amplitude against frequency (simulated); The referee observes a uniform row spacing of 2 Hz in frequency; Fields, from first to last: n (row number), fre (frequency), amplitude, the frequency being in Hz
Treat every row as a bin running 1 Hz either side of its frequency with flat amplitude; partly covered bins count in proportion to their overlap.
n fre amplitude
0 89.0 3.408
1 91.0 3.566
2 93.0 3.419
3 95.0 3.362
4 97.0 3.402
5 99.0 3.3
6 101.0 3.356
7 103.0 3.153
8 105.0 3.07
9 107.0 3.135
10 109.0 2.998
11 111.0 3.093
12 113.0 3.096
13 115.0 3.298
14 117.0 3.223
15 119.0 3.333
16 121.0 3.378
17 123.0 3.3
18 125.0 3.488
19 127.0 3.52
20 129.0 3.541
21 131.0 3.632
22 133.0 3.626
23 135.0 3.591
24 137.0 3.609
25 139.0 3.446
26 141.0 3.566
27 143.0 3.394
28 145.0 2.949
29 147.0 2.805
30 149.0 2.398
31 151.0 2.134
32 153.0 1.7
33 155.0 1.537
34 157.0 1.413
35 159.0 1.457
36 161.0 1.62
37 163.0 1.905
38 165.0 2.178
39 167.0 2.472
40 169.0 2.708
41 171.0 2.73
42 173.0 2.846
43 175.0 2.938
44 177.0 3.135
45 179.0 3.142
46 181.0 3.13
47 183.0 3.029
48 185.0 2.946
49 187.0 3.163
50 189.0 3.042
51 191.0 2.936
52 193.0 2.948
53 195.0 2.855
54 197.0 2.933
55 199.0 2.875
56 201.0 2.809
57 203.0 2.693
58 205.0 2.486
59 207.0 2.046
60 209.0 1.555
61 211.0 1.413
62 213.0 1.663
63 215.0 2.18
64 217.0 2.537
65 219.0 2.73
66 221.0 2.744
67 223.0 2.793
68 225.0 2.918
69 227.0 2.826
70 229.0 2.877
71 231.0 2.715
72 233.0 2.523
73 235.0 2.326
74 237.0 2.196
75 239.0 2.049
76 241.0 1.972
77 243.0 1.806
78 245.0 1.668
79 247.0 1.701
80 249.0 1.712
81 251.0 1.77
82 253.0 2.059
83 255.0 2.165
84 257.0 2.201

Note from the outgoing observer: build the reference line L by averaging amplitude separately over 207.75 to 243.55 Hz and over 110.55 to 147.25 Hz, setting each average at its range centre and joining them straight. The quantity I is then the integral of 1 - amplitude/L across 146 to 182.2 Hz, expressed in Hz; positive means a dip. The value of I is 7.57 Hz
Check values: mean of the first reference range 3.38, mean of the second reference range 2.33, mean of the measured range 2.35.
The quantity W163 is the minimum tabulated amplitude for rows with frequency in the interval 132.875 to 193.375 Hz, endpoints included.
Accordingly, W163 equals 1.413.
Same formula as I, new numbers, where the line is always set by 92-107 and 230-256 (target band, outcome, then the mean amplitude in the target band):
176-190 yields -2.8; 3.08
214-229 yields -3.1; 2.69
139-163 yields 4.7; 2.3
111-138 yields -3.1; 3.42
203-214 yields 2.1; 1.91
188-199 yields -2.0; 2.94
